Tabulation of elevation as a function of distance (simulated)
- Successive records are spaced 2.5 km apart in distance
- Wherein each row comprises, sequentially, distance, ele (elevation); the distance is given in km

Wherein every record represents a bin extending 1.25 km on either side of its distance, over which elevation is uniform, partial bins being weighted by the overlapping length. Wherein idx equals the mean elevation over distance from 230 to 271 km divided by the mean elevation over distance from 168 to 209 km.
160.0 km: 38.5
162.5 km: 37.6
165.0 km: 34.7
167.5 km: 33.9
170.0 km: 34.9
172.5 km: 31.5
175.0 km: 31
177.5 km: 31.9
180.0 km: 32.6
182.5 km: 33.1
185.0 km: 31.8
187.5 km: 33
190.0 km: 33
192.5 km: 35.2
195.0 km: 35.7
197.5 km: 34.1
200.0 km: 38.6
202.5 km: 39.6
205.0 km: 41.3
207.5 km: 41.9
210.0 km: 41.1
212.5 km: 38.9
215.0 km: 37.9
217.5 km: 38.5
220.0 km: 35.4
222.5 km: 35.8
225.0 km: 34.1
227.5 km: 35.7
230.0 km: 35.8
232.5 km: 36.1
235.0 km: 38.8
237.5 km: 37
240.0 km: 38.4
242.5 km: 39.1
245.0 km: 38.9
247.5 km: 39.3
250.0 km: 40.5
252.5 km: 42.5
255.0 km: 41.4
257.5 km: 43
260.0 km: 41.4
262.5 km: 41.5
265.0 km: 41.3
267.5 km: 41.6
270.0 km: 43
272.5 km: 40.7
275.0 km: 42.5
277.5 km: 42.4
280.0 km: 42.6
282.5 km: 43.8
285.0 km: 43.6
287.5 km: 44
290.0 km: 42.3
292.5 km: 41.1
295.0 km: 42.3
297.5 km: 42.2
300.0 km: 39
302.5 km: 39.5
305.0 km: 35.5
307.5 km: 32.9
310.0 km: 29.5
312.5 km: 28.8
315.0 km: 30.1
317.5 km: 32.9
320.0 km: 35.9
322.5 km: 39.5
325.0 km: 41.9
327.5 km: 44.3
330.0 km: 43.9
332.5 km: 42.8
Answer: 1.1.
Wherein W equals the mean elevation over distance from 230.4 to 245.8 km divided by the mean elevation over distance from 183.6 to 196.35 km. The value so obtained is 1.1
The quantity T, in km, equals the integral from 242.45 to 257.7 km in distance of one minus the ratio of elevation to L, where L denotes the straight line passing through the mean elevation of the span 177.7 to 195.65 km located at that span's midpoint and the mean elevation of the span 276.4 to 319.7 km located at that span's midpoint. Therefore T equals -1.88 km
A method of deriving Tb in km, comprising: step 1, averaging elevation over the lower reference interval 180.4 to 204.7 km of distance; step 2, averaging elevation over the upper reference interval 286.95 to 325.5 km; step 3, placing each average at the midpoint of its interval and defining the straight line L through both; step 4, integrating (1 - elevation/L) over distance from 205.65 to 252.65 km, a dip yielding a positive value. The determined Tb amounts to -3.2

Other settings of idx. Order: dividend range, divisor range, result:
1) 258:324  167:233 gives 1.10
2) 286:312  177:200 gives 1.14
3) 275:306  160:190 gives 1.24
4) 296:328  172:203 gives 1.07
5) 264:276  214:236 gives 1.15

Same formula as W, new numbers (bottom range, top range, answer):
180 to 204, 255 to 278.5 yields 1.20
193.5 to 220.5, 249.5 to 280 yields 1.09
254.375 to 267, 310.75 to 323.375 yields 0.79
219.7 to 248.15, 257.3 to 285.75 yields 1.14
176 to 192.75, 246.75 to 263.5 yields 1.26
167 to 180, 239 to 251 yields 1.20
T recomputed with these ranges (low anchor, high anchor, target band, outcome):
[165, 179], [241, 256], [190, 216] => -1.69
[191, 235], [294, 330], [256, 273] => -2.13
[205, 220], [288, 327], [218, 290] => -3.04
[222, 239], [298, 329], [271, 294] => -4.11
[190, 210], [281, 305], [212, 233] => 1.31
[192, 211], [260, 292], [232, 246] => 0.80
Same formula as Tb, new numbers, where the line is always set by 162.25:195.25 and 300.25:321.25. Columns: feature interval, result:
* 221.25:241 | -1.80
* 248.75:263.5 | -3.67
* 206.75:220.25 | -2.31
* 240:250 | -1.73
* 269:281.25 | -3.23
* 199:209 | -2.11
